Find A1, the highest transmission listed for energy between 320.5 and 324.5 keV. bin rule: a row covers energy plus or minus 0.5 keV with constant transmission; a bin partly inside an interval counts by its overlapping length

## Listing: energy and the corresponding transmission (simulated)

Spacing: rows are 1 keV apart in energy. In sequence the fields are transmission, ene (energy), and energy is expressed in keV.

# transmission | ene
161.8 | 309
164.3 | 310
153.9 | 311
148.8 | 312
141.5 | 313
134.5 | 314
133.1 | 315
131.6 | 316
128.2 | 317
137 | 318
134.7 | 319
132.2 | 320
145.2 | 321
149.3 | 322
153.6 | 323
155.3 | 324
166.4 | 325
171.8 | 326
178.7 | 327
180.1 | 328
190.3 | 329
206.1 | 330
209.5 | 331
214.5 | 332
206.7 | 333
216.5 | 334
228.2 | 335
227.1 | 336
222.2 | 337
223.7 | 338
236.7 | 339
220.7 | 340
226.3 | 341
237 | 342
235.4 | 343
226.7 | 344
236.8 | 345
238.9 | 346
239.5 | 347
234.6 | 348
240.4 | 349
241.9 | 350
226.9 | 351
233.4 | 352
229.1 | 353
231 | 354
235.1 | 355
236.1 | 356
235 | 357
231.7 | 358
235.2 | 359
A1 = 155.3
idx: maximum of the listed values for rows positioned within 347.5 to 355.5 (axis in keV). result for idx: 241.9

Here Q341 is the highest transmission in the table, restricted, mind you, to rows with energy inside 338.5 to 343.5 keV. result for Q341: 237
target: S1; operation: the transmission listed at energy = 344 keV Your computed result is 226.7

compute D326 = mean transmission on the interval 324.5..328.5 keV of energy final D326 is 174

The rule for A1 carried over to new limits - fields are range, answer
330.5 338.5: 228.2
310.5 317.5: 153.9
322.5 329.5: 190.3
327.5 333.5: 214.5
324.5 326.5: 171.8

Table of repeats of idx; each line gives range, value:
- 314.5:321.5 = 145.2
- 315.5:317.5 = 131.6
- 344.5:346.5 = 238.9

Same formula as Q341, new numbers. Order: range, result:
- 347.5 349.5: 240.4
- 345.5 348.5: 239.5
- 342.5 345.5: 236.8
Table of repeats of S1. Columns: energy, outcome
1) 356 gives 236.1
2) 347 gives 239.5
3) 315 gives 133.1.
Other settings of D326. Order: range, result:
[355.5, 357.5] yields 236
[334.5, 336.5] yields 228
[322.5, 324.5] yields 154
